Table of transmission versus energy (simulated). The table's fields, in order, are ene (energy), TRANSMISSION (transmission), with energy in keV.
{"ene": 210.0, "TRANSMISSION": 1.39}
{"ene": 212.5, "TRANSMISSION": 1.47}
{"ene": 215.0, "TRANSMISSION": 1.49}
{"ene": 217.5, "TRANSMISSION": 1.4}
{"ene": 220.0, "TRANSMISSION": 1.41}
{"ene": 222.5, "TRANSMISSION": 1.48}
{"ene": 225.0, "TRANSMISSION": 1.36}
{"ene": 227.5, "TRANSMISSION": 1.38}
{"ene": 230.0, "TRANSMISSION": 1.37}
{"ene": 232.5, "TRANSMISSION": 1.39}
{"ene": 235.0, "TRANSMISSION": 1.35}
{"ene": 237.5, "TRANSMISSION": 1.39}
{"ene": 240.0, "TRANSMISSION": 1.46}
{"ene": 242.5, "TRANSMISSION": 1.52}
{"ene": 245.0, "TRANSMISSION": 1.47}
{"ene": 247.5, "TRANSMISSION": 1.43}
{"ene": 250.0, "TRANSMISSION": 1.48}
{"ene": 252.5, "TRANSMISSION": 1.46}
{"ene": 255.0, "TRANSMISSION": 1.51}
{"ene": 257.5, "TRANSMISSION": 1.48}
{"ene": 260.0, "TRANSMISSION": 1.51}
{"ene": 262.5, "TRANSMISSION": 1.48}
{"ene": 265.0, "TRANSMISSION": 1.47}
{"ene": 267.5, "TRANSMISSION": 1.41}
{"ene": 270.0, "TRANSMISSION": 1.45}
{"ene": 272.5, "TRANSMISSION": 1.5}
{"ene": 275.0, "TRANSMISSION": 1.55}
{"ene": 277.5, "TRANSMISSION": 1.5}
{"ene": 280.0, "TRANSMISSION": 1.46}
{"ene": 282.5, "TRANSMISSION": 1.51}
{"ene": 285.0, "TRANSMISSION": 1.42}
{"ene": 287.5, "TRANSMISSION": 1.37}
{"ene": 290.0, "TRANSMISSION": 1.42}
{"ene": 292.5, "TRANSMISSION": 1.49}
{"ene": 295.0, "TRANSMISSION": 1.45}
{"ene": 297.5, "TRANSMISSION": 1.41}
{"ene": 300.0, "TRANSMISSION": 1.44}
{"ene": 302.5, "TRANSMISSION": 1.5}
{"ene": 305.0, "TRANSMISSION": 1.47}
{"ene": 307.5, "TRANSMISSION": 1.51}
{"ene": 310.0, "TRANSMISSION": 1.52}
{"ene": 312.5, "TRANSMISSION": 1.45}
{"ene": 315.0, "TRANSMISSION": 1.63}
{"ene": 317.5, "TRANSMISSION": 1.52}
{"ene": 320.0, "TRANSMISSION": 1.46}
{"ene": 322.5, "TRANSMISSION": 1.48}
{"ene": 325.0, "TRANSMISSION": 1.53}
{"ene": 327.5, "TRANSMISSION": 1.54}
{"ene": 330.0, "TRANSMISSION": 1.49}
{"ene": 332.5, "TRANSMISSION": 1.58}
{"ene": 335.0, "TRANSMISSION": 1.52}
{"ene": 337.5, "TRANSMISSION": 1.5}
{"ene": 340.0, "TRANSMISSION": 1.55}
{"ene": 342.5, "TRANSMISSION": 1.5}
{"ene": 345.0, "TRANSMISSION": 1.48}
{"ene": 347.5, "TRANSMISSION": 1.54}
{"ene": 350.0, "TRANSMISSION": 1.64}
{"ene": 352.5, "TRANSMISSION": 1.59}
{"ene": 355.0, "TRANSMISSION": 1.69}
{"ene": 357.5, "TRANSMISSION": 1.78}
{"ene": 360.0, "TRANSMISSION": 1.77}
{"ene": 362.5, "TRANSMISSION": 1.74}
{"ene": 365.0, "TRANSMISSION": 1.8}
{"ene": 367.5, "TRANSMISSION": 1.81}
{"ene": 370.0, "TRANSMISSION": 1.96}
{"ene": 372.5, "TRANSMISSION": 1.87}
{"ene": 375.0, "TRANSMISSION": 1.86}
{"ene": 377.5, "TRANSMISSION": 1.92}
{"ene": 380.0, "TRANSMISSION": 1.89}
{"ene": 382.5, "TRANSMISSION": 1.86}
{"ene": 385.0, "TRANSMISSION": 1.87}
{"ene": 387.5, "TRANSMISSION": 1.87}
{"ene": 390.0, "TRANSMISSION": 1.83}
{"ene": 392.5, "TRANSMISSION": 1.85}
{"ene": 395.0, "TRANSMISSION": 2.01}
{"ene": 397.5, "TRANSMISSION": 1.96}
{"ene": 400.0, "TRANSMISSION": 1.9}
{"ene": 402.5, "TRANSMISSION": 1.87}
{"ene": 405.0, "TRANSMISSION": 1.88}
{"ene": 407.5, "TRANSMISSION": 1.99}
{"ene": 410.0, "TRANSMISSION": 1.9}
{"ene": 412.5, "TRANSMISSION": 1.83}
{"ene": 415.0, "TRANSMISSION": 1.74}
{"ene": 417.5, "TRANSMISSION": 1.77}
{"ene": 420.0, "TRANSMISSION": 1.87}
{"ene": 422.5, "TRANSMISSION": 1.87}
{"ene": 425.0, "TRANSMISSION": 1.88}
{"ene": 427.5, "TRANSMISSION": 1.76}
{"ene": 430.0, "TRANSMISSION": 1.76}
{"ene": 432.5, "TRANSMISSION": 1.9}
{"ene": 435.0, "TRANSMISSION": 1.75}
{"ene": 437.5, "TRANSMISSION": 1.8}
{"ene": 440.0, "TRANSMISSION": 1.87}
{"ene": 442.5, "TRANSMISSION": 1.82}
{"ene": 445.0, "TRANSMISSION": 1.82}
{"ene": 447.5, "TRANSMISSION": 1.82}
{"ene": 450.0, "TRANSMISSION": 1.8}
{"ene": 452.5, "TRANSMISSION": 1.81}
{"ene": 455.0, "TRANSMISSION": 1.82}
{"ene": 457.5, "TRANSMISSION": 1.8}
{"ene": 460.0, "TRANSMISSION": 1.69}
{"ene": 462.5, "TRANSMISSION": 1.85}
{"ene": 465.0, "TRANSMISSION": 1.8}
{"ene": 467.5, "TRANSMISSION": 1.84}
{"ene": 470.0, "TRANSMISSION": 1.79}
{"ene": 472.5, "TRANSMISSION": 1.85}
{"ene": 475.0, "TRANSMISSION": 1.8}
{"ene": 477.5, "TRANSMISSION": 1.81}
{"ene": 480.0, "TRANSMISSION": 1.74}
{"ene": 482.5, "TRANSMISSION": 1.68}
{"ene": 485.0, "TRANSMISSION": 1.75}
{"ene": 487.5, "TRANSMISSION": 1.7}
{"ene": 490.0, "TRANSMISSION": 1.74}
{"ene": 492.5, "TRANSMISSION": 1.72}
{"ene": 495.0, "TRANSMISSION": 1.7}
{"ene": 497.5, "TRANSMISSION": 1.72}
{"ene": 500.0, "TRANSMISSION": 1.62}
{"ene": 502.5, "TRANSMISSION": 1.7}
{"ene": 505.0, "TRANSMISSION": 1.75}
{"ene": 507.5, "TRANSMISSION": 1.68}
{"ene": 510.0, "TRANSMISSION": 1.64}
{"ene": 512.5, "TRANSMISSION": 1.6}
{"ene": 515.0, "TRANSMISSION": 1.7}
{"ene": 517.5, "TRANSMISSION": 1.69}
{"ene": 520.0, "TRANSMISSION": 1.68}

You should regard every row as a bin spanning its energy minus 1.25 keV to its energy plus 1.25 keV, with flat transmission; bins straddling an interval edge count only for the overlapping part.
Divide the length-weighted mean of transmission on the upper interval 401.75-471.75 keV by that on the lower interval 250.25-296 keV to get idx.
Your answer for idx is 1.24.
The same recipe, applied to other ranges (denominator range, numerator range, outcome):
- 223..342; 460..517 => 1.18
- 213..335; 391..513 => 1.23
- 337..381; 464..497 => 1.03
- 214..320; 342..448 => 1.24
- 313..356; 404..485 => 1.18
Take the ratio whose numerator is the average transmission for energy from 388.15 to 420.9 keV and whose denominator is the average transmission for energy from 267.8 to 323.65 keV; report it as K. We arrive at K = 1.27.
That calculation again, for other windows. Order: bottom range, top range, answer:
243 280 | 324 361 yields 1.07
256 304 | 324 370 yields 1.11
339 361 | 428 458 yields 1.12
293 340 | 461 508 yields 1.17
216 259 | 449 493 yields 1.24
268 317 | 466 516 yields 1.17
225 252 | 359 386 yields 1.30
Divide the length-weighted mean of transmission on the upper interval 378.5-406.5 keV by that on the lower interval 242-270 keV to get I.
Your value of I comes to 1.3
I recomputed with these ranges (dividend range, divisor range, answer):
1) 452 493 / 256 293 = 1.21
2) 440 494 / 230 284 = 1.22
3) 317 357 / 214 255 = 1.08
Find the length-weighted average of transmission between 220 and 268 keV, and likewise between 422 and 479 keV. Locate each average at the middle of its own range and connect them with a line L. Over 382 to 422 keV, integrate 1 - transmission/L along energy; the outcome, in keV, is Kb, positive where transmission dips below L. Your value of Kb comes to -3.5 keV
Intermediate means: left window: 1.44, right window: 1.81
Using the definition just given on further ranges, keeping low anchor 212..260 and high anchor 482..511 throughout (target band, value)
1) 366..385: -3.6 keV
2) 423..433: -1.2 keV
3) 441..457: -1.6 keV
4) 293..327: 0.5 keV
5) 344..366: -1.6 keV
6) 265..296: 0.5 keV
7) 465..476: -0.9 keV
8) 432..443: -1.2 keV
